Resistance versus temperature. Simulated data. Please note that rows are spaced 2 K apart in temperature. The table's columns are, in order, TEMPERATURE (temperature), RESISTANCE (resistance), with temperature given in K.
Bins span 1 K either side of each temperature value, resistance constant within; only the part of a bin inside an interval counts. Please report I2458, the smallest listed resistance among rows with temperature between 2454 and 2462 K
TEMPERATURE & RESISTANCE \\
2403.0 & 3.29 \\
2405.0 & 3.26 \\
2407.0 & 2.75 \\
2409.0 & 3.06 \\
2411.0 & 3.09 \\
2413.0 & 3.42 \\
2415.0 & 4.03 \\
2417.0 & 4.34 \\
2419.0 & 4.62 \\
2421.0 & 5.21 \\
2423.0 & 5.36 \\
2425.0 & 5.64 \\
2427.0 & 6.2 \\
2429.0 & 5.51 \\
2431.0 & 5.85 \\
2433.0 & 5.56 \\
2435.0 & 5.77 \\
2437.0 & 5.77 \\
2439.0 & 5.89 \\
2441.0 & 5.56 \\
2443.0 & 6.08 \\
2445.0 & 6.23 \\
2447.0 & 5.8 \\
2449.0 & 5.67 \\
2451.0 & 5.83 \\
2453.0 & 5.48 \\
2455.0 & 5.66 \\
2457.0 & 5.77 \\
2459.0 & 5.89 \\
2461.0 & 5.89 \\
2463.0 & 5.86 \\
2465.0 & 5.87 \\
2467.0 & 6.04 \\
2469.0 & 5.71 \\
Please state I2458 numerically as 5.66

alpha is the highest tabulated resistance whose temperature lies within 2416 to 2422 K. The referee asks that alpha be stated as 5.21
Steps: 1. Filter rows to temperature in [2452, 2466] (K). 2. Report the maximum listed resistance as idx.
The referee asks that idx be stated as 5.89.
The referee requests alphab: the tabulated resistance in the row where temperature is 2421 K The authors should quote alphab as 5.21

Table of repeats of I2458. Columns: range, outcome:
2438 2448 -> 5.56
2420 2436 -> 5.21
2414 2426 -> 4.03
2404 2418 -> 2.75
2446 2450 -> 5.67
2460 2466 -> 5.86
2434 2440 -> 5.77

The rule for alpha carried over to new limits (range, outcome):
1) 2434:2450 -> 6.23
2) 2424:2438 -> 6.2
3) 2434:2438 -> 5.77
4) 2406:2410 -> 3.06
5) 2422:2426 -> 5.64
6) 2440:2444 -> 6.08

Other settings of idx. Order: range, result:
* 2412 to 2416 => 4.03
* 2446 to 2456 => 5.83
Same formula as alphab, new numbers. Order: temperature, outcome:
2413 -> 3.42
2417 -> 4.34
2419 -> 4.62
